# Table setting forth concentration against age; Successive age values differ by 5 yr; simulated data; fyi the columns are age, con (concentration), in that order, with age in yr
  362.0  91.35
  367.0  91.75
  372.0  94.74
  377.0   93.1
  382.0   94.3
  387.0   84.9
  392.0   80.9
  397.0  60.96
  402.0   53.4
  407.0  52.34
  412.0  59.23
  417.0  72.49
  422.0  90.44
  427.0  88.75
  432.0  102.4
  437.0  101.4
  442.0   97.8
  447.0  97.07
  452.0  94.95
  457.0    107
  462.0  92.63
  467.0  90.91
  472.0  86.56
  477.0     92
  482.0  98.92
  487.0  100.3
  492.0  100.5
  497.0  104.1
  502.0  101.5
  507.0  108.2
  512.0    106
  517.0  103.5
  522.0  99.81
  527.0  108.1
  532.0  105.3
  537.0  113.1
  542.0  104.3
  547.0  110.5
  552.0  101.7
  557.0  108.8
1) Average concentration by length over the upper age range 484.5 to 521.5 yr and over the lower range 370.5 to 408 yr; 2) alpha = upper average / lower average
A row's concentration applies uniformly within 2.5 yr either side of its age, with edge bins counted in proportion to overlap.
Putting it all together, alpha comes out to 1.34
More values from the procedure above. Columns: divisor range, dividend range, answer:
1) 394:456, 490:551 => 1.29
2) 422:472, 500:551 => 1.10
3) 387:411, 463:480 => 1.41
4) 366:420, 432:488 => 1.27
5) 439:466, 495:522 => 1.07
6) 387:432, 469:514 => 1.37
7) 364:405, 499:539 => 1.30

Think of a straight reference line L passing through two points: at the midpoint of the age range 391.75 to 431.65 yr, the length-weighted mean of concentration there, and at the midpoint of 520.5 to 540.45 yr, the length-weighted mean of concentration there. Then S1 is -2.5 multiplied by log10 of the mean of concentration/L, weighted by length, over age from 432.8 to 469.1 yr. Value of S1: -0.18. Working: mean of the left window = 70.9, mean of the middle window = 97.7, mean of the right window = 107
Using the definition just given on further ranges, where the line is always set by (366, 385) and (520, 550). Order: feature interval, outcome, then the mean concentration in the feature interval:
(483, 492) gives 0.029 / 100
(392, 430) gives 0.356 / 69.5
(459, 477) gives 0.118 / 90.8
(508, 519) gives -0.002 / 105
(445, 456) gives 0.025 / 97.5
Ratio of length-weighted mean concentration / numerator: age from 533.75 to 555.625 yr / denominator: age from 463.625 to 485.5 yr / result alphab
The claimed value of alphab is 1.16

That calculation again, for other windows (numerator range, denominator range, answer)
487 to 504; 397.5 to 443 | 1.30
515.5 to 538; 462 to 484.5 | 1.15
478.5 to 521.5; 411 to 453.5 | 1.13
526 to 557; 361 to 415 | 1.38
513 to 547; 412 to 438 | 1.21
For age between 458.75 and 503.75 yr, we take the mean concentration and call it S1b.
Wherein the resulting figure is 96.5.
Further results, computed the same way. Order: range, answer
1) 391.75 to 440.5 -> 76.5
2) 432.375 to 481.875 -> 96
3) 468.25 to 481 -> 90.6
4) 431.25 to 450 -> 99.3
